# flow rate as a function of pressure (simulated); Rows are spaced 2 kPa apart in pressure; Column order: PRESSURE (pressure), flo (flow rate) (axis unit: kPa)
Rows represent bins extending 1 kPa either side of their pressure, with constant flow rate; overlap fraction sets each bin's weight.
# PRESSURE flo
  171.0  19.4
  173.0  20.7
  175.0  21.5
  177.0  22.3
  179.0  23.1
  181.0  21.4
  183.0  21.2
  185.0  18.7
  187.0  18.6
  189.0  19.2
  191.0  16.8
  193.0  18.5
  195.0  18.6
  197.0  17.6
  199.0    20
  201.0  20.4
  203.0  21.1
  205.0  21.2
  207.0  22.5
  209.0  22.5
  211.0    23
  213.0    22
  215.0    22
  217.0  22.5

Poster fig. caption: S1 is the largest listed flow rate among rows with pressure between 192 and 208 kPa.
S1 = 22.5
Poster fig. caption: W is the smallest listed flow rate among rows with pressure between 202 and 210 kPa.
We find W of 21.1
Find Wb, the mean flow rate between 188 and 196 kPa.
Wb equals 18.3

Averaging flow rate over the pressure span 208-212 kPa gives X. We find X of 22.8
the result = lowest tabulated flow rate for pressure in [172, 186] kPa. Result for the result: 18.7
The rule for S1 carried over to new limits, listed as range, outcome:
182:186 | 21.2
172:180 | 23.1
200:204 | 21.1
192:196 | 18.6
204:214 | 23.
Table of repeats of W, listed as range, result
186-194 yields 16.8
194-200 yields 17.6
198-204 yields 20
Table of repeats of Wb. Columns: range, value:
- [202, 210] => 21.8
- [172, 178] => 21.5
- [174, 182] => 22.1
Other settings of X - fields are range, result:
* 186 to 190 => 18.9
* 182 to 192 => 18.9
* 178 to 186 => 21.1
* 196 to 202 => 19.3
